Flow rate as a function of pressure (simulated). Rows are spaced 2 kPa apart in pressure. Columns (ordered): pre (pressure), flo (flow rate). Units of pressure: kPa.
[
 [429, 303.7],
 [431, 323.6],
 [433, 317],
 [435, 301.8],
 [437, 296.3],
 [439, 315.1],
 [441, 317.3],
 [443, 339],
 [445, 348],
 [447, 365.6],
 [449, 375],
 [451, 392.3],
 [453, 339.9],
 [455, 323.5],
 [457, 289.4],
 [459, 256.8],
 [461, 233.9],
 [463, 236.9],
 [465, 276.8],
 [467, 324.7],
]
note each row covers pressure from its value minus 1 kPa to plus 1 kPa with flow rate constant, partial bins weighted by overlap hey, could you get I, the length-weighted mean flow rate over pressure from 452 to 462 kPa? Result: 289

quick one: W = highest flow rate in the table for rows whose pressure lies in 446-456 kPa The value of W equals 392.3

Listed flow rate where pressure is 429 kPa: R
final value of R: 303.7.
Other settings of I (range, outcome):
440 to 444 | 328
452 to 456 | 332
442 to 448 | 351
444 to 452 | 370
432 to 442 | 310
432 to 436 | 309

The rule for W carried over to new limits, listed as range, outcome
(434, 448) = 365.6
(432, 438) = 317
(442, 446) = 348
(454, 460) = 323.5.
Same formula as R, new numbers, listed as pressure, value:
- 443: 339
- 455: 323.5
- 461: 233.9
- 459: 256.8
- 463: 236.9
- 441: 317.3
